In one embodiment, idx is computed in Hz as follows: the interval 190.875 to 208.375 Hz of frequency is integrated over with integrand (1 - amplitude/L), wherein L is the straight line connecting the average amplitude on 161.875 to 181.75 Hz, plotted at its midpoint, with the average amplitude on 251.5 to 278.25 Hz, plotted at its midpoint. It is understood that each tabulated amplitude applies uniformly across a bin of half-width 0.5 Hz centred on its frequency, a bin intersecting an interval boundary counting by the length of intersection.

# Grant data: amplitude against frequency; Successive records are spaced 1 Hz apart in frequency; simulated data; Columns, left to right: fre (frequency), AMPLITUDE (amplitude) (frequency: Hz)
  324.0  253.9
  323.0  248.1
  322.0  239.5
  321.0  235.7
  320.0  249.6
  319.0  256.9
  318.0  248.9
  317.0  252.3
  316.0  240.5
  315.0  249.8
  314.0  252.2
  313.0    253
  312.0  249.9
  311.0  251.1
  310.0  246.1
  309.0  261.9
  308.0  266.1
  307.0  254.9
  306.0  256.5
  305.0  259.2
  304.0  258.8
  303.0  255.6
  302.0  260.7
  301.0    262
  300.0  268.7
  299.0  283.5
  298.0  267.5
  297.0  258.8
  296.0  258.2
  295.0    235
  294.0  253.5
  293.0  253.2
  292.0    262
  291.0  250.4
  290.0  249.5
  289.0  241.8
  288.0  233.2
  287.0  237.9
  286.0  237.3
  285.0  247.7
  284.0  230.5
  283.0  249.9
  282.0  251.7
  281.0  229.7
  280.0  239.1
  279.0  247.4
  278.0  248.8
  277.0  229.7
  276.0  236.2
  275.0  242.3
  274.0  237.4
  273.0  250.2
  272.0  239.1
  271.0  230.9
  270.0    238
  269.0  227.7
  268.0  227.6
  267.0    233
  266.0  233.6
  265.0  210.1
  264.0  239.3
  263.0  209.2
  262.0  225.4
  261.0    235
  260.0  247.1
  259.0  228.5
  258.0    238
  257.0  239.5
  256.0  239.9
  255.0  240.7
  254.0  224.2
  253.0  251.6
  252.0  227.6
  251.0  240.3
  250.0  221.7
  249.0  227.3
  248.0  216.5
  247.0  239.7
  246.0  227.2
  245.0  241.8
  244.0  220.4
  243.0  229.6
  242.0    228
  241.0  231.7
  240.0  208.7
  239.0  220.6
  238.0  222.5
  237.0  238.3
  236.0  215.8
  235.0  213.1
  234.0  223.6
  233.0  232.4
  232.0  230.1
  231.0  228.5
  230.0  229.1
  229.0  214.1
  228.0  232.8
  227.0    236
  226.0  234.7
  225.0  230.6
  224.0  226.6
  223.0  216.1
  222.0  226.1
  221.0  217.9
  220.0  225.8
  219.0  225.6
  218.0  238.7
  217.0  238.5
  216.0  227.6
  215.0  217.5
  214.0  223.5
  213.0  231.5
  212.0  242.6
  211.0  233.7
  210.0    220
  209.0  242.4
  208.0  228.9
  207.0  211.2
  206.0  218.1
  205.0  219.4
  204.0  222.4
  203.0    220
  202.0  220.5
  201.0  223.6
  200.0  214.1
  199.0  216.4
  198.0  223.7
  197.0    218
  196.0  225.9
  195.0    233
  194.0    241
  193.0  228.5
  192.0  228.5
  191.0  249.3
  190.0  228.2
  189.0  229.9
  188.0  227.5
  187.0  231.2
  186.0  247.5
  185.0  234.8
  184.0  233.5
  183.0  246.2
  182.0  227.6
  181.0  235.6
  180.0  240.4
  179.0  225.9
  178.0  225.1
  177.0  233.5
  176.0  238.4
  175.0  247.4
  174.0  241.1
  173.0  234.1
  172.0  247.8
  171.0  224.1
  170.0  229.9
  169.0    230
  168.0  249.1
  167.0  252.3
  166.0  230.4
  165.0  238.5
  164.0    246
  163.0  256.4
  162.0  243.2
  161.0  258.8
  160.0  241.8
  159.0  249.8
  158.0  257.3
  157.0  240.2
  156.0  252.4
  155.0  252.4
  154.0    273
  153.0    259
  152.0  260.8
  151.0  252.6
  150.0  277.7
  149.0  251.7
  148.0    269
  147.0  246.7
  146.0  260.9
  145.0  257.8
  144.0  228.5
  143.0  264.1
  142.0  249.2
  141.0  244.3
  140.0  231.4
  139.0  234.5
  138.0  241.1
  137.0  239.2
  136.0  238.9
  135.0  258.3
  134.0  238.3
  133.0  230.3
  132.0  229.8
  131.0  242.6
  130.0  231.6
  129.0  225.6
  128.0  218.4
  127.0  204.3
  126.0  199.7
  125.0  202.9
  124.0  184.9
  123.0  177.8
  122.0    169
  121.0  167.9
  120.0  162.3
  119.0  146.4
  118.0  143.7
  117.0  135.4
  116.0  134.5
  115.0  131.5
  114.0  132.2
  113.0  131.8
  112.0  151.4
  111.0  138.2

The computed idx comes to 1.0 Hz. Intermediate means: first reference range 238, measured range 224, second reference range 234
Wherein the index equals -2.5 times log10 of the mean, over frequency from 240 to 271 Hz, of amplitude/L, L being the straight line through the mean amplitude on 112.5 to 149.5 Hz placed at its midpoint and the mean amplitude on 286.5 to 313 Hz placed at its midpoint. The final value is 0.06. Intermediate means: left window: 210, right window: 255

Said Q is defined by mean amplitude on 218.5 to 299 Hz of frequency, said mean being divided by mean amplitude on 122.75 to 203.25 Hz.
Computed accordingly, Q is 1.0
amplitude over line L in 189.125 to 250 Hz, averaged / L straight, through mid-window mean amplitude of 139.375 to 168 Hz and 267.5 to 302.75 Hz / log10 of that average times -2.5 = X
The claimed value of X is 0.102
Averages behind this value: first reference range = 252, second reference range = 246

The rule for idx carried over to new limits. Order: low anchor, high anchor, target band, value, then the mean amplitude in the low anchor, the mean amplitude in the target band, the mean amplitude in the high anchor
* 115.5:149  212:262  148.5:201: -4.4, 216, 240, 229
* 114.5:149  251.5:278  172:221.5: -1.4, 214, 230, 234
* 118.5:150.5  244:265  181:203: -0.1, 226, 230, 232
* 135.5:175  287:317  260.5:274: 1.2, 248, 231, 255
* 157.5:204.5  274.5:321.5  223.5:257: 1.9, 235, 229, 250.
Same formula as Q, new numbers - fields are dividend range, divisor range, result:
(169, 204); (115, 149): 1.08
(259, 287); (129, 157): 0.95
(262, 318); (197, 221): 1.09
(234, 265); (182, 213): 1.00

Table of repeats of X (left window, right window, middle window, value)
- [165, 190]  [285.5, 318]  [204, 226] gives 0.067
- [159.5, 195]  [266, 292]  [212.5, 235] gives 0.053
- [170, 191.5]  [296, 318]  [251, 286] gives 0.065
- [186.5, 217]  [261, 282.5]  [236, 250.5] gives 0.024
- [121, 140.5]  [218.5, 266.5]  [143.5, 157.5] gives -0.158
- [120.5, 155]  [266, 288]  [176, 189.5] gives 0.008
